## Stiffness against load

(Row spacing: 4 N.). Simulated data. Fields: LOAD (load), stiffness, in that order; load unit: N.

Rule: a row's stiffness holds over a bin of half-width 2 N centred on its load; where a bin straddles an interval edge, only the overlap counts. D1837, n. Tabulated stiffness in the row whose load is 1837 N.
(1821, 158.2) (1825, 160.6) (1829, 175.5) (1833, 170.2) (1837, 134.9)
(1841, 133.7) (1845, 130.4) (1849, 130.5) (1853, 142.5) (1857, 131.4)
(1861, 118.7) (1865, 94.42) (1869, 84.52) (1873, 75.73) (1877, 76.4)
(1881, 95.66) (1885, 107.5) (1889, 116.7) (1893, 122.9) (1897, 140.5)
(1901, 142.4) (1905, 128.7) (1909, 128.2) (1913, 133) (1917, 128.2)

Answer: 134.9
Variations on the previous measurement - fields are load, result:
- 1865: 94.42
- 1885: 107.5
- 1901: 142.4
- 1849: 130.5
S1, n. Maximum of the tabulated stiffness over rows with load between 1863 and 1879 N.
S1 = 94.42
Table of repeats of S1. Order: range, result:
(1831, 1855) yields 170.2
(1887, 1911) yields 142.4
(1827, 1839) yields 175.5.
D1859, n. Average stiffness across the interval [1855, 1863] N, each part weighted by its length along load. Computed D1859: 125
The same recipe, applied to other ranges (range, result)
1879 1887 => 102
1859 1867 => 107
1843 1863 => 131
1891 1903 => 135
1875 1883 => 86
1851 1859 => 137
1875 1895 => 104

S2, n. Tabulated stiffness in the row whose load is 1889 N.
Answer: 116.7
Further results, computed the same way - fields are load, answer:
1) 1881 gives 95.66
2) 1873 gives 75.73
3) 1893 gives 122.9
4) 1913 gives 133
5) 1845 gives 130.4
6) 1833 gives 170.2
